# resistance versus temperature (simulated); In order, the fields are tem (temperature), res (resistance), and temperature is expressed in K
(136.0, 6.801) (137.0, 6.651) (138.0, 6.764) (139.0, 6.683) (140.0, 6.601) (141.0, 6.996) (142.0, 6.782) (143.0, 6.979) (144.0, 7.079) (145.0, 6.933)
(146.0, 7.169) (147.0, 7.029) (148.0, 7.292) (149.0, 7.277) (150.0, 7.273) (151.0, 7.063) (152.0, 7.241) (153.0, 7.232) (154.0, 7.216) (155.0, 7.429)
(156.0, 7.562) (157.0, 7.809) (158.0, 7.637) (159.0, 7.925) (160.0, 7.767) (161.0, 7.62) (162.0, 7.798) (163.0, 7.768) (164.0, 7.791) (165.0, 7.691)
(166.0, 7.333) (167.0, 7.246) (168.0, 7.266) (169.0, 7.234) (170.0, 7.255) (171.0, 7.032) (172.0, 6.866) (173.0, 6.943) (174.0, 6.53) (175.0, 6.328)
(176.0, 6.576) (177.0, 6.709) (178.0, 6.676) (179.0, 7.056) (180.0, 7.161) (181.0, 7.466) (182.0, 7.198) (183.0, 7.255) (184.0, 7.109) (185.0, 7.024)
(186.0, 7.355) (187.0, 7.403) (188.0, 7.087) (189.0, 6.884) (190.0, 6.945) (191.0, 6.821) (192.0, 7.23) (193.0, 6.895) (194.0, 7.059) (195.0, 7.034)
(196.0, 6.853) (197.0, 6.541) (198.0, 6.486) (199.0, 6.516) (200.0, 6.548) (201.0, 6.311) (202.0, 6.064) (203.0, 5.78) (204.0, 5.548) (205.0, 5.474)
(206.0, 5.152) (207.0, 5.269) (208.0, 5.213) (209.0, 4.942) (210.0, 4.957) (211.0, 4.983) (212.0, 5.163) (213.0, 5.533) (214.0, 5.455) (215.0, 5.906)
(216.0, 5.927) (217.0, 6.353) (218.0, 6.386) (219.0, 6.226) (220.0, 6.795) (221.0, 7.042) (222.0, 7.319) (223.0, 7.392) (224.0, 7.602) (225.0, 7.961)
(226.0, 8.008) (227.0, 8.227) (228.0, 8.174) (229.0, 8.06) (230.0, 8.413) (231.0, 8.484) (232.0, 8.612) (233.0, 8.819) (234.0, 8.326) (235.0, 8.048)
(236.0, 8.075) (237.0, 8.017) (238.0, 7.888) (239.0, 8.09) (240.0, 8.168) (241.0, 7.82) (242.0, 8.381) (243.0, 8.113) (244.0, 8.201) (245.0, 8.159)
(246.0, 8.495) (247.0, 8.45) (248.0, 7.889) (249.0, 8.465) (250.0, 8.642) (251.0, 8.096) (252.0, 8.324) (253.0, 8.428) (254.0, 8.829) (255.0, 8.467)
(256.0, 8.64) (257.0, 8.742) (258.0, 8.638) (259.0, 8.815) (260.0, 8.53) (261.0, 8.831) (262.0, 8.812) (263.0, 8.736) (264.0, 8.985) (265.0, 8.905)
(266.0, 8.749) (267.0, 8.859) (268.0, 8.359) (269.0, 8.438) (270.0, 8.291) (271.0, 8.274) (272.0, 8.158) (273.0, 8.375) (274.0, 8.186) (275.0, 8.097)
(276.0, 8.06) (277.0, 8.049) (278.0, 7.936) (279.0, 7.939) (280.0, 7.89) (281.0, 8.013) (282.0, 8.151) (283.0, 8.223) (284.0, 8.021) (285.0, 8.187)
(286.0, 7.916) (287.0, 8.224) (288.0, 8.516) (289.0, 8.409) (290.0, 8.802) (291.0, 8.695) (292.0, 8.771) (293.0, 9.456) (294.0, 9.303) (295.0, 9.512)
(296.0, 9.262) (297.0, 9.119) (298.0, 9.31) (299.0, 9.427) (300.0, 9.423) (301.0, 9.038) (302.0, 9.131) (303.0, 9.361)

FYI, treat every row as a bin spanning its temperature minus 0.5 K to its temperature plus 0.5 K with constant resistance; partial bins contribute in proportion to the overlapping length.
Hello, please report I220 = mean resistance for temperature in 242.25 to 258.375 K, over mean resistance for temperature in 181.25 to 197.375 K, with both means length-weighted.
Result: 1.19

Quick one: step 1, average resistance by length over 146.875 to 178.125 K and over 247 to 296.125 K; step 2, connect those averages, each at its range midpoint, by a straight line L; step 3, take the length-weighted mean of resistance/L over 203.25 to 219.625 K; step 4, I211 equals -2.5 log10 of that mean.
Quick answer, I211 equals 0.37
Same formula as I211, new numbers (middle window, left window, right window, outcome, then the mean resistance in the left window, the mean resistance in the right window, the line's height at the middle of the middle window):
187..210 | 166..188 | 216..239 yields 0.162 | 7.04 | 7.71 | 7.32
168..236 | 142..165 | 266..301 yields 0.149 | 7.4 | 8.53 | 7.82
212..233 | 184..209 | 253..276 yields 0.016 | 6.46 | 8.56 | 7.26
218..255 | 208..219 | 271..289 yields -0.239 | 5.57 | 8.13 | 6.46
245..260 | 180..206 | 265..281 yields -0.082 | 6.73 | 8.26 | 7.87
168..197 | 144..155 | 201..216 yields -0.132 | 7.18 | 5.44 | 6.21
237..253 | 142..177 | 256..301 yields 0.000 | 7.26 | 8.58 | 8.21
